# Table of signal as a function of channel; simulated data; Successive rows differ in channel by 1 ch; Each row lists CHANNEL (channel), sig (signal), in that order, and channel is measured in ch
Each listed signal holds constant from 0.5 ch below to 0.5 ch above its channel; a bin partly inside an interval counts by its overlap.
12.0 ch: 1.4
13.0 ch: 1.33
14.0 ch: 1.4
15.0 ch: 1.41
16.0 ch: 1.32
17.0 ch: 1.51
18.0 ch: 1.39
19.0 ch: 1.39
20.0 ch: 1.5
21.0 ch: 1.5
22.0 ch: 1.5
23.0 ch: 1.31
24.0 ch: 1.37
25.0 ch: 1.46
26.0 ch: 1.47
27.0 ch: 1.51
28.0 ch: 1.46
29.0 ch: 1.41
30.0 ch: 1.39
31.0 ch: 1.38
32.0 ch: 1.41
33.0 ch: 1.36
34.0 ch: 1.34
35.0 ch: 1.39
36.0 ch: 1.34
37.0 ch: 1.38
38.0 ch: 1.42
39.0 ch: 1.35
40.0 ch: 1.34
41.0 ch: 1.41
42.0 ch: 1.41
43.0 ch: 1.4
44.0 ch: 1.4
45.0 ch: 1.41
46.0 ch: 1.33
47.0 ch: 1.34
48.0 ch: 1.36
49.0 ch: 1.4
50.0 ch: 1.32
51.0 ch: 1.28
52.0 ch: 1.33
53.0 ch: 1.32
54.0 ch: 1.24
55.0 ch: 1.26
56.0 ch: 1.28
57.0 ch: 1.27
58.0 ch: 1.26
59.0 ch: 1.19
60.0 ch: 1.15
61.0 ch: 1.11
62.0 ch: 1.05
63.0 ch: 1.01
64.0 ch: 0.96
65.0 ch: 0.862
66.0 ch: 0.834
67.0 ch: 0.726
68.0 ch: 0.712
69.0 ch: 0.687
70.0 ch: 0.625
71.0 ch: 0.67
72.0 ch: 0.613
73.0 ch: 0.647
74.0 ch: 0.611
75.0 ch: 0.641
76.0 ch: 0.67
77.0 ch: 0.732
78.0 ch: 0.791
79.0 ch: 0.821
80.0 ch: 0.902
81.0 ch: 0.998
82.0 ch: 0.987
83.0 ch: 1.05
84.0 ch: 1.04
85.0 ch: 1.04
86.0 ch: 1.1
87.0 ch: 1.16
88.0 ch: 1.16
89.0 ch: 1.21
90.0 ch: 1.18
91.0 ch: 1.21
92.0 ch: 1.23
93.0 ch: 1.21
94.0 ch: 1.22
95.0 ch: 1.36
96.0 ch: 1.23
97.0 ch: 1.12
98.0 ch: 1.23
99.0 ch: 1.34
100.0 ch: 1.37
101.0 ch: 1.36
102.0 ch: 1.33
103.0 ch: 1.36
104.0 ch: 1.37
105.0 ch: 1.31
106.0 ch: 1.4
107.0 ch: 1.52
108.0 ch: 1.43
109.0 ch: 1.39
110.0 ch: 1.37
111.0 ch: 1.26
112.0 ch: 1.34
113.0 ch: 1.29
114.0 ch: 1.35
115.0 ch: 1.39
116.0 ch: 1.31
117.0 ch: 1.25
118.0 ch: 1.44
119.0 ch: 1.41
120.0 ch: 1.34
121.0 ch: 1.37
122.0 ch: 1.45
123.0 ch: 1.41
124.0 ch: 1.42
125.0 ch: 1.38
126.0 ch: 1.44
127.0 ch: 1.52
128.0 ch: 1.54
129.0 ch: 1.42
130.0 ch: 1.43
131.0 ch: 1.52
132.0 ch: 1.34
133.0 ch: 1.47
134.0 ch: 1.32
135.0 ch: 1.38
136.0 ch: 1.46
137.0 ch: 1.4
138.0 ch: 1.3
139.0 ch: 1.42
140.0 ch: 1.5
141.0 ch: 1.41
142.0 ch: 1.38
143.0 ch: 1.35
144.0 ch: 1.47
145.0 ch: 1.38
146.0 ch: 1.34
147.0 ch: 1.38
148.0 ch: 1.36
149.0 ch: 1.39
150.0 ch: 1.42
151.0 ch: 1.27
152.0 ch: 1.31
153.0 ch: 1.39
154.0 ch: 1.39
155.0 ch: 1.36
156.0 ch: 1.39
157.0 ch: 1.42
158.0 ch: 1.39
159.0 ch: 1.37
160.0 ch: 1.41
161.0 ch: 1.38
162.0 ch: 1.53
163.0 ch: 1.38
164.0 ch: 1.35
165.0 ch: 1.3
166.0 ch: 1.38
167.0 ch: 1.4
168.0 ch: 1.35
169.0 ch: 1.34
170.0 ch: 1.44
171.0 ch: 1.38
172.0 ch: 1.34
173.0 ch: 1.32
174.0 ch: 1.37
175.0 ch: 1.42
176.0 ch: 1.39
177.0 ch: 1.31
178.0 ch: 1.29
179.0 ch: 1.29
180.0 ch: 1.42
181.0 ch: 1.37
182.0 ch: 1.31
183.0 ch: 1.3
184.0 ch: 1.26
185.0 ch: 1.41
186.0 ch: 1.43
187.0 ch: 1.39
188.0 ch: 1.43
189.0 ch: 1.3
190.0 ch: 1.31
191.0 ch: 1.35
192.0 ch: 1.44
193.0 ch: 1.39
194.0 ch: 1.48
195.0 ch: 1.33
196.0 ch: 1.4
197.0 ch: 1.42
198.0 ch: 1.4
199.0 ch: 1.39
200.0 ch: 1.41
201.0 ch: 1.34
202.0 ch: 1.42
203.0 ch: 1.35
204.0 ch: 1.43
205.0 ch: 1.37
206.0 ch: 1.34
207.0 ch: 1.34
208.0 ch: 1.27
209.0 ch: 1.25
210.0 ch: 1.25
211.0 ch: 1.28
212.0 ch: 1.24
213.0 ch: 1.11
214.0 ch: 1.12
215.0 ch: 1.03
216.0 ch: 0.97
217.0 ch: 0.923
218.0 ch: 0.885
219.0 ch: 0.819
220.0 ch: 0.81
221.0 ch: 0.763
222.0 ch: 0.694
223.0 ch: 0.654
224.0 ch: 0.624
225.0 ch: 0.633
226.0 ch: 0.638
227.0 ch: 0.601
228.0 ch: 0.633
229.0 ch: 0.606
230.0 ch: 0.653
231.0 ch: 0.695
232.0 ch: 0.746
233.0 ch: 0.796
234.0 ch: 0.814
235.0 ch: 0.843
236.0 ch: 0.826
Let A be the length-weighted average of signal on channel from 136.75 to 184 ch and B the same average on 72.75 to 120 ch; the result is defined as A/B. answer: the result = 1.17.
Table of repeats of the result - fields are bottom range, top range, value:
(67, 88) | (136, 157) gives 1.67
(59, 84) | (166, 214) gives 1.61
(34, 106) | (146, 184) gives 1.20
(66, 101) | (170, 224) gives 1.28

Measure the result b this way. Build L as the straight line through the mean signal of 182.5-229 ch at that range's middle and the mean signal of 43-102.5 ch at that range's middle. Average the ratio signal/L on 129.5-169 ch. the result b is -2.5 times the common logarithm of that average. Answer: -0.23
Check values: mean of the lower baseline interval 1.09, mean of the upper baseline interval 1.16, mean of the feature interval 1.39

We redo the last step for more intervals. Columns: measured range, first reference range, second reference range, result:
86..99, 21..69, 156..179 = 0.09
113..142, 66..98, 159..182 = -0.20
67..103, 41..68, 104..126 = 0.27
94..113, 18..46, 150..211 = 0.04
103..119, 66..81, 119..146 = -0.18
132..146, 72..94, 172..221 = -0.24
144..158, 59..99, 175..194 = -0.11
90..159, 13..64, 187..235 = -0.13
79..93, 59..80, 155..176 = -0.20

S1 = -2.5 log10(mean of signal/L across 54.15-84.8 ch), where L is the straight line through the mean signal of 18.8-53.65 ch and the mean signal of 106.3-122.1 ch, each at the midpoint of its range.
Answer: 0.45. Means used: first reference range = 1.39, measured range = 0.91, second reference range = 1.37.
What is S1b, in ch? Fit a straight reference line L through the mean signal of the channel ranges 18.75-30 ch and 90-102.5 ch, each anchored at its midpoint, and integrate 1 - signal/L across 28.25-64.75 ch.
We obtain 2.2 ch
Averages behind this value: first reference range 1.44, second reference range 1.26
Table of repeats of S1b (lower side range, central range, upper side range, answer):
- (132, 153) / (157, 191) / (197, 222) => -2.0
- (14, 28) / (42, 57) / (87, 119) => 0.6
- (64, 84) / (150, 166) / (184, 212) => -2.8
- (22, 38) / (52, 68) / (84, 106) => 2.8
